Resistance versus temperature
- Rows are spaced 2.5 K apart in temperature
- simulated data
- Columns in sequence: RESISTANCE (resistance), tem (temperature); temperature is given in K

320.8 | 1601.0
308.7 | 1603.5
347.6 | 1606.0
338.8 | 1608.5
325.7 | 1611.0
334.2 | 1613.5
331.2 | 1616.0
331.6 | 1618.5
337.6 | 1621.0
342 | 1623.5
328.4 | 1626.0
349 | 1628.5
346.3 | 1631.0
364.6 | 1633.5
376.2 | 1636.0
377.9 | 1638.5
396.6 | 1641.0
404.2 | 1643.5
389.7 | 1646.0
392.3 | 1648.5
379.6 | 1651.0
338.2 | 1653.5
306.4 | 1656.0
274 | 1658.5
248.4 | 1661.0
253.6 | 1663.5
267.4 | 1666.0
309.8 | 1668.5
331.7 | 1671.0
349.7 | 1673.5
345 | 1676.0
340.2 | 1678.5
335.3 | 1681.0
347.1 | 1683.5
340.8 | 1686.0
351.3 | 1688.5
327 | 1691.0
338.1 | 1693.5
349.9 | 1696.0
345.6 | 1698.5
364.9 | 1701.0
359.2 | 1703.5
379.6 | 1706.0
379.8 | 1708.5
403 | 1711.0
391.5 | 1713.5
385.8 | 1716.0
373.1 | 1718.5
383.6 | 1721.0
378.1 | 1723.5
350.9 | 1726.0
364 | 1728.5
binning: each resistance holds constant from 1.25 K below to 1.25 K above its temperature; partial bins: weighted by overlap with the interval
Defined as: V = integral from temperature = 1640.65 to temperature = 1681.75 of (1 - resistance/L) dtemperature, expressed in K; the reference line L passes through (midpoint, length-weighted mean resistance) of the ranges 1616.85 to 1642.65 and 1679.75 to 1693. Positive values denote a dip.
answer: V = 1.83 K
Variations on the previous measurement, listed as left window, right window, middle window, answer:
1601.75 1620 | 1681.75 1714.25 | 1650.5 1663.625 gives 1.8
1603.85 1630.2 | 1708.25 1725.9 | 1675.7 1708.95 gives 1.9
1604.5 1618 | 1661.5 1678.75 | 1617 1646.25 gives -3.1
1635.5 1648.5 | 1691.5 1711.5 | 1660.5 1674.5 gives 3.1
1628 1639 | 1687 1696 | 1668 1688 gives 0.4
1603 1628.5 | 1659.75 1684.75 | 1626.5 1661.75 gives -3.3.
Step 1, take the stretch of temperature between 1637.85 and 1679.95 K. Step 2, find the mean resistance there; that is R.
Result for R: 335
